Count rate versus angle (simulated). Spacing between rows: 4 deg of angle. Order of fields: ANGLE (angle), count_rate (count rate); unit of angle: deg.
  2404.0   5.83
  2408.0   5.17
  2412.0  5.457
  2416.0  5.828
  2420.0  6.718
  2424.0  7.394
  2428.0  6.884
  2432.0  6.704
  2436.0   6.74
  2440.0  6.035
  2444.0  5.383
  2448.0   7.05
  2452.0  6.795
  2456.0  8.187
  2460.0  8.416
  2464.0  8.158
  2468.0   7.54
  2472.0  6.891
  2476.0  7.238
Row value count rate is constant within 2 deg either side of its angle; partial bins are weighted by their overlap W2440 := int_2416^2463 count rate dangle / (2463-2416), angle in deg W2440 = 6.92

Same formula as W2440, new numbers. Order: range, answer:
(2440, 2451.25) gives 6.25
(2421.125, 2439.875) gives 6.83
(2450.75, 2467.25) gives 7.91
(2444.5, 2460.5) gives 7.33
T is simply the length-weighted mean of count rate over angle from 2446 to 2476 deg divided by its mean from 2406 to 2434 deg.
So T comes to 1.2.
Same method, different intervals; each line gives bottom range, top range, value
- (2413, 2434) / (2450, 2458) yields 1.13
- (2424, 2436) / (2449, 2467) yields 1.14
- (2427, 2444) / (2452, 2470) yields 1.23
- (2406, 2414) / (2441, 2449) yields 1.15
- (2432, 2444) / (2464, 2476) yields 1.18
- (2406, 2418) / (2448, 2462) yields 1.40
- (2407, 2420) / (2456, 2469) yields 1.42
